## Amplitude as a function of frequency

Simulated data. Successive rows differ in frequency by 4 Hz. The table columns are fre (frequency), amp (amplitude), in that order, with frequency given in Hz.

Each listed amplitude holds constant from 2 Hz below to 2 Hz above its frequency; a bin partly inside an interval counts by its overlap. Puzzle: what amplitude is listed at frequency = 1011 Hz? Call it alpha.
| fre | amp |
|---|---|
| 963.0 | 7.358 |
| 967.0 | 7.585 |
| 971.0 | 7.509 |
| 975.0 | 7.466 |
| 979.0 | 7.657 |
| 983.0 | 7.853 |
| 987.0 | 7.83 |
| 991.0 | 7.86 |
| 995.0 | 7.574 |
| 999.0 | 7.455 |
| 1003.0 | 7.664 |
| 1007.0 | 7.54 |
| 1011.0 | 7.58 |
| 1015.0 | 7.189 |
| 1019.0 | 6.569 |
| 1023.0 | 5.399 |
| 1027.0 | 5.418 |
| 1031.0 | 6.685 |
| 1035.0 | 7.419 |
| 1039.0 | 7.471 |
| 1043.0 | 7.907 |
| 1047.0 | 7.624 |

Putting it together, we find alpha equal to 7.58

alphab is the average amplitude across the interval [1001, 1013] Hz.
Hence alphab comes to 7.59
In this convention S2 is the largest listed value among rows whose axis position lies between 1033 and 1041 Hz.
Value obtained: 7.471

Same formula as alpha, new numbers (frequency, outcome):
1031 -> 6.685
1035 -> 7.419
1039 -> 7.471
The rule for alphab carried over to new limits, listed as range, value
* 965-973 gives 7.55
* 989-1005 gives 7.64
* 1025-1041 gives 6.75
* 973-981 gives 7.56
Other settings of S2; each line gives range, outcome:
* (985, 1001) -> 7.86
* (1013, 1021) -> 7.189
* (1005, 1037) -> 7.58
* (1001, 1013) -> 7.664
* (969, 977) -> 7.509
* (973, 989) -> 7.853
